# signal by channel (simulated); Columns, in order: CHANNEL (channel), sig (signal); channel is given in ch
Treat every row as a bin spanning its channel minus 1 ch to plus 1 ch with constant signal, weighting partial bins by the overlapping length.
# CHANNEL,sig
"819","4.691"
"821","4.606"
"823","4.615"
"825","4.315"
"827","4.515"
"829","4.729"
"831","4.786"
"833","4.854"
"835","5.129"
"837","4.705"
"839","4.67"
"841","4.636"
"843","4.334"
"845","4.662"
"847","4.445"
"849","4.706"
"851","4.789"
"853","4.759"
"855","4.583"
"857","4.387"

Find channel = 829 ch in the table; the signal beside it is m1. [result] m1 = 4.729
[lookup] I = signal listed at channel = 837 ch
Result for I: 4.705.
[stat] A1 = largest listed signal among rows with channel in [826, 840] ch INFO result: 5.129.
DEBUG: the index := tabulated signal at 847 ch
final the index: 4.445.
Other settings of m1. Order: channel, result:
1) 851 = 4.789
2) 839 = 4.67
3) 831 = 4.786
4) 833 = 4.854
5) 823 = 4.615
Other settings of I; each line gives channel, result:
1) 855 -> 4.583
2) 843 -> 4.334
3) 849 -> 4.706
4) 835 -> 5.129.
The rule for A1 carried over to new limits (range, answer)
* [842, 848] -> 4.662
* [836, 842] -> 4.705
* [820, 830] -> 4.729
